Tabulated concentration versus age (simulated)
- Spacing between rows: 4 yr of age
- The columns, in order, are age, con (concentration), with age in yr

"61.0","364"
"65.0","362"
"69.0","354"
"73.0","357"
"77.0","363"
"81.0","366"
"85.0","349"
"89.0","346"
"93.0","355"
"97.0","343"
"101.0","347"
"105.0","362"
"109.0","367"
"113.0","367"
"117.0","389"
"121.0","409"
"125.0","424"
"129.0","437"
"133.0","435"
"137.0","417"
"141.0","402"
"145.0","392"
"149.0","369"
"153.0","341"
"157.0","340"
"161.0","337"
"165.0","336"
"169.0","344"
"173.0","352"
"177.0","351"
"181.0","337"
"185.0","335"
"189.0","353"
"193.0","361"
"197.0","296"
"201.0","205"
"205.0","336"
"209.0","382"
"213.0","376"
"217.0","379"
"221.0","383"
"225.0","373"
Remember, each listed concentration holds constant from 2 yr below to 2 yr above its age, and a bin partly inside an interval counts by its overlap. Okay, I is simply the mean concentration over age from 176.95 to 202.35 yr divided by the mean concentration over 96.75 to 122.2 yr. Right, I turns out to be 0.9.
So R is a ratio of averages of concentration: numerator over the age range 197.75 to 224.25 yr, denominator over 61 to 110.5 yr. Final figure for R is 0.96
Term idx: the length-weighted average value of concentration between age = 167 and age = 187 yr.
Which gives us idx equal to 344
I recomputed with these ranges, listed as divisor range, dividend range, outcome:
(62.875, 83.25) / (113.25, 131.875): 1.14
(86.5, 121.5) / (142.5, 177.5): 0.97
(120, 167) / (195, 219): 0.85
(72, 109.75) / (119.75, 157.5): 1.12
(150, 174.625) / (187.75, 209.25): 0.92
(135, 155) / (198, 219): 0.87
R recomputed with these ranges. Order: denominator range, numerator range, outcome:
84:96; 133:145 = 1.18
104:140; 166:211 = 0.83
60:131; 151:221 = 0.92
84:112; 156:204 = 0.93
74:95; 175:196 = 0.97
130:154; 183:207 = 0.79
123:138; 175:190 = 0.80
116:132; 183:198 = 0.81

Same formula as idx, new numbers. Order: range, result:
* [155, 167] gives 338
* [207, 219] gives 379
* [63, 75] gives 358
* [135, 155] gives 384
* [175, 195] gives 347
